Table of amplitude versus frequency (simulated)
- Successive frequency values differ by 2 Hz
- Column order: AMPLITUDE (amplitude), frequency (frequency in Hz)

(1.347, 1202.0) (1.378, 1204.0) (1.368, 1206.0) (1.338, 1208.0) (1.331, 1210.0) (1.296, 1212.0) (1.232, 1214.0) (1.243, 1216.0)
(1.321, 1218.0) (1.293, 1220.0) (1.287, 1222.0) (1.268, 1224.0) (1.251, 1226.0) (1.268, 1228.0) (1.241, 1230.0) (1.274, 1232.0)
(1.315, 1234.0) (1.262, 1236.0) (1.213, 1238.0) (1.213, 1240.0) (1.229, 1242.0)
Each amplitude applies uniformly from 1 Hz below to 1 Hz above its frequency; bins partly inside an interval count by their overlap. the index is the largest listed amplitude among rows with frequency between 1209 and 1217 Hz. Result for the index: 1.331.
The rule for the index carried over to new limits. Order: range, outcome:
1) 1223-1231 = 1.268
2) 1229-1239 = 1.315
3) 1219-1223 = 1.293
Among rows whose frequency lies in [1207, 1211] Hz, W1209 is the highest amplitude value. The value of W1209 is 1.338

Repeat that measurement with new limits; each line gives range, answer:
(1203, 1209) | 1.378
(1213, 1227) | 1.321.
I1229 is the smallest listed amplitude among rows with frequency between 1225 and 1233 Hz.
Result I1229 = 1.241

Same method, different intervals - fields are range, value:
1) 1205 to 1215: 1.232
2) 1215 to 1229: 1.243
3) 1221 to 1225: 1.268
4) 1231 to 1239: 1.213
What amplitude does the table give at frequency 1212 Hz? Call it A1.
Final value 1.296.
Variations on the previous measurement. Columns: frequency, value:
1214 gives 1.232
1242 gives 1.229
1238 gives 1.213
